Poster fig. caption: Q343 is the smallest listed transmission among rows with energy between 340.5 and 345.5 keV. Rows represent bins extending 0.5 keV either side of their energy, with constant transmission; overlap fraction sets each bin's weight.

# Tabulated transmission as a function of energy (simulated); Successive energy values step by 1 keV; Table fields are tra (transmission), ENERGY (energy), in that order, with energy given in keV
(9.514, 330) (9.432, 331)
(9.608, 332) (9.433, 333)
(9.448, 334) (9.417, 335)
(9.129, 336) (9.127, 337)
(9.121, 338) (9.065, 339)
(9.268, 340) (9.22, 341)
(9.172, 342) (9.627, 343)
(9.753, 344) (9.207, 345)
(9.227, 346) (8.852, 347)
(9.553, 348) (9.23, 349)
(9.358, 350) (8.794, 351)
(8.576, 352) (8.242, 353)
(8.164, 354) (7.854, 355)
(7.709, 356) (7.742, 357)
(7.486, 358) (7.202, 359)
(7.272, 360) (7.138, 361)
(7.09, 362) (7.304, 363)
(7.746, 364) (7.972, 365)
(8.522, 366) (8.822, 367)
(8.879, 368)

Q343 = 9.172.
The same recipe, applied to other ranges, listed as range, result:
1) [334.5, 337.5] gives 9.127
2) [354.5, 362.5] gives 7.09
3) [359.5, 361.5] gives 7.138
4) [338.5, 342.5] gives 9.065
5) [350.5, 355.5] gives 7.854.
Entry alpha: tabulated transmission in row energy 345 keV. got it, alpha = 9.207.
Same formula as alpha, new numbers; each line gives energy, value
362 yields 7.09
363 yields 7.304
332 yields 9.608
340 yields 9.268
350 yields 9.358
